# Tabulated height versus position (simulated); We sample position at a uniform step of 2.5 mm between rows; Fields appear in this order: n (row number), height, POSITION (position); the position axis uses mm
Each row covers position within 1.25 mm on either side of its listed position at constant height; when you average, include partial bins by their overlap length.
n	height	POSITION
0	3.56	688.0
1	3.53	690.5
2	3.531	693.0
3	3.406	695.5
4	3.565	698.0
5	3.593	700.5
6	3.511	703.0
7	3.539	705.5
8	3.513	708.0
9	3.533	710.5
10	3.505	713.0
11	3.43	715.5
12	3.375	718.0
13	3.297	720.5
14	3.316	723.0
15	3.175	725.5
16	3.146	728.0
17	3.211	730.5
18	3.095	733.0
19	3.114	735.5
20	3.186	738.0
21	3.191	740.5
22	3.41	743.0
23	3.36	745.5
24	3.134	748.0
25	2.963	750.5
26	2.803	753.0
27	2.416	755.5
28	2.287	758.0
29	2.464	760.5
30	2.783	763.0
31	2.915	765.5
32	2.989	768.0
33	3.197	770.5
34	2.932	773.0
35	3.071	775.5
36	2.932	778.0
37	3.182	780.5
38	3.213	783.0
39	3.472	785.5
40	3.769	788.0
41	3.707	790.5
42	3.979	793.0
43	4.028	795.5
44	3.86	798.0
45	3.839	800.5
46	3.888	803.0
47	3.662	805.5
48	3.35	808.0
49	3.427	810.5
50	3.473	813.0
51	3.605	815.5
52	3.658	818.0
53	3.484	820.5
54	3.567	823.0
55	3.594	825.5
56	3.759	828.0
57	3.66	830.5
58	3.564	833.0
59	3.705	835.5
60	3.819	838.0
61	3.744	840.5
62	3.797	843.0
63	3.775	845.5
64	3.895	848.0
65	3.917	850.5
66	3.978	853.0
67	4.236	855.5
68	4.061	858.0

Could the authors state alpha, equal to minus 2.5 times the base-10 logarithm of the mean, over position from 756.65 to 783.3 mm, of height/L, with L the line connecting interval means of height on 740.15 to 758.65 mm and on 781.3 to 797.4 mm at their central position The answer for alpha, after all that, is 0.16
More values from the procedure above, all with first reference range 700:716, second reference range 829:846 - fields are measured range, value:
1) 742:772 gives 0.24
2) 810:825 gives 0.04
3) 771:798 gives 0.06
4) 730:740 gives 0.13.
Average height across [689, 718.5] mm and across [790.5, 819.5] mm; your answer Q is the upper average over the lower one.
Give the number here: 1.06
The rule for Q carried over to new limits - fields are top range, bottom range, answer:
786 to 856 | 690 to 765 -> 1.16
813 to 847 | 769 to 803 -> 1.05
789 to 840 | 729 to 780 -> 1.24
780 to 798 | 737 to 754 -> 1.16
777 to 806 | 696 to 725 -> 1.05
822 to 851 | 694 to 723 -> 1.07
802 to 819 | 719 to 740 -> 1.12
